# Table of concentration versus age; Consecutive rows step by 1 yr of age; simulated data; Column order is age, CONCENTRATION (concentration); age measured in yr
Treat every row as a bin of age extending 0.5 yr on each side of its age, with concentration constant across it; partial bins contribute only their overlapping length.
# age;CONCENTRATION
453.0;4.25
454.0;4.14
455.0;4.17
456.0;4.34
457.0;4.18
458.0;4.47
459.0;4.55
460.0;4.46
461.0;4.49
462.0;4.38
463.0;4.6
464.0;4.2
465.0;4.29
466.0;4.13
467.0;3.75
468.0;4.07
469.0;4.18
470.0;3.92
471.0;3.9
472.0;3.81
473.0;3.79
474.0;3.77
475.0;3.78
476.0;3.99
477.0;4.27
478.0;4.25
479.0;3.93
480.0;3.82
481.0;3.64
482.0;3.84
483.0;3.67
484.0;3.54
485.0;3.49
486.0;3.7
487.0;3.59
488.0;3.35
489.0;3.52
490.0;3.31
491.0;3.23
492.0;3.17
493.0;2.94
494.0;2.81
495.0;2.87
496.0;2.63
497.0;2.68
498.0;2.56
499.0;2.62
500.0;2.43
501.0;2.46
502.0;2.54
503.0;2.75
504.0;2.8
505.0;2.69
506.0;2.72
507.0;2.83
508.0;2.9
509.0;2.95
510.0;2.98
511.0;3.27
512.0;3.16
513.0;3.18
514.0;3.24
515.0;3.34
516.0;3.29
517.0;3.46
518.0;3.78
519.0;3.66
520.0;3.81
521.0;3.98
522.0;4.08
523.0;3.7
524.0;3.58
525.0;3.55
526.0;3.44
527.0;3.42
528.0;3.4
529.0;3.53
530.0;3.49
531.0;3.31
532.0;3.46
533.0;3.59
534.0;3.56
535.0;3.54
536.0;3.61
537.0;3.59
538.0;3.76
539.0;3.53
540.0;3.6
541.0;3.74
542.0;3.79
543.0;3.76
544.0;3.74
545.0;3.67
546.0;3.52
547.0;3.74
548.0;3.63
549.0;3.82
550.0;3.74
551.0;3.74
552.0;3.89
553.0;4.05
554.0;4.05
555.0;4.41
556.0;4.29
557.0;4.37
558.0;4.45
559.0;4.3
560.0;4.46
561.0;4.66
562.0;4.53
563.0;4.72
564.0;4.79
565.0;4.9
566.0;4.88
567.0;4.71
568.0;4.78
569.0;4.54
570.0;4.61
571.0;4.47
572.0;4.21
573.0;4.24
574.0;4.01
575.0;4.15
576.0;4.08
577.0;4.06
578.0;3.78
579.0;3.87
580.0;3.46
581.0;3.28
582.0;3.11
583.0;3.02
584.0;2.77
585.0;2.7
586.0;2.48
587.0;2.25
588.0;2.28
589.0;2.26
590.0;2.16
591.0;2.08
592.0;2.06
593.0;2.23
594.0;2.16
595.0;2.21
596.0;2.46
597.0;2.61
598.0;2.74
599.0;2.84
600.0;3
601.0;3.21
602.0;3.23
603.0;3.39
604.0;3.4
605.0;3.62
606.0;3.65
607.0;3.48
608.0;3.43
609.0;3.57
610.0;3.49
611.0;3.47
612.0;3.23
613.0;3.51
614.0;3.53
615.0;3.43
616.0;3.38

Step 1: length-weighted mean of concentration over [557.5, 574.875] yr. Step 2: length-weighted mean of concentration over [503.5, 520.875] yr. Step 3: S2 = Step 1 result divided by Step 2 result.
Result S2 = 1.42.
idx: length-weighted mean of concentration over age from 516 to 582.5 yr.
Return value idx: 3.93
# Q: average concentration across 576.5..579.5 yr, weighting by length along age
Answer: 3.9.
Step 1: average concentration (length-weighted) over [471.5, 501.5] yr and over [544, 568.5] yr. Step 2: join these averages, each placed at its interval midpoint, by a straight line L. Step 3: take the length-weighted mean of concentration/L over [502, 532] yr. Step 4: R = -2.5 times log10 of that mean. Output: 0.14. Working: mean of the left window 3.38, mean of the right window 4.24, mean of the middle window 3.31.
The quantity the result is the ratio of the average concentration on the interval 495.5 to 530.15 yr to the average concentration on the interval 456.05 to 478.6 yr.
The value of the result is 0.8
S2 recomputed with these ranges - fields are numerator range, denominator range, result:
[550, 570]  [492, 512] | 1.60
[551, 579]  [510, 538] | 1.24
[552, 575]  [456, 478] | 1.07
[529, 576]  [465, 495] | 1.10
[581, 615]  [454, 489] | 0.73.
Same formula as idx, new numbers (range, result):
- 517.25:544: 3.63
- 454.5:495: 3.87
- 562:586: 4.03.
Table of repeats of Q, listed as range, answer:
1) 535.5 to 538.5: 3.65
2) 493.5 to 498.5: 2.71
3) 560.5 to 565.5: 4.72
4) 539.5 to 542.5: 3.71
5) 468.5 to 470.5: 4.05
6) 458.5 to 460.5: 4.5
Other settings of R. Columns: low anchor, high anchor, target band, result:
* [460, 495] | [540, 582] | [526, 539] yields 0.14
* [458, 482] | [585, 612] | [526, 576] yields -0.22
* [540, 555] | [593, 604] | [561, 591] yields -0.15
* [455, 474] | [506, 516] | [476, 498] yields 0.07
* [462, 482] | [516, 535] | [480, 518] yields 0.22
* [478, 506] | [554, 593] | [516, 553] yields -0.05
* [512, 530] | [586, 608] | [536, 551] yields -0.12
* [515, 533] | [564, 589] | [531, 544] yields 0.00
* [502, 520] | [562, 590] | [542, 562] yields -0.14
